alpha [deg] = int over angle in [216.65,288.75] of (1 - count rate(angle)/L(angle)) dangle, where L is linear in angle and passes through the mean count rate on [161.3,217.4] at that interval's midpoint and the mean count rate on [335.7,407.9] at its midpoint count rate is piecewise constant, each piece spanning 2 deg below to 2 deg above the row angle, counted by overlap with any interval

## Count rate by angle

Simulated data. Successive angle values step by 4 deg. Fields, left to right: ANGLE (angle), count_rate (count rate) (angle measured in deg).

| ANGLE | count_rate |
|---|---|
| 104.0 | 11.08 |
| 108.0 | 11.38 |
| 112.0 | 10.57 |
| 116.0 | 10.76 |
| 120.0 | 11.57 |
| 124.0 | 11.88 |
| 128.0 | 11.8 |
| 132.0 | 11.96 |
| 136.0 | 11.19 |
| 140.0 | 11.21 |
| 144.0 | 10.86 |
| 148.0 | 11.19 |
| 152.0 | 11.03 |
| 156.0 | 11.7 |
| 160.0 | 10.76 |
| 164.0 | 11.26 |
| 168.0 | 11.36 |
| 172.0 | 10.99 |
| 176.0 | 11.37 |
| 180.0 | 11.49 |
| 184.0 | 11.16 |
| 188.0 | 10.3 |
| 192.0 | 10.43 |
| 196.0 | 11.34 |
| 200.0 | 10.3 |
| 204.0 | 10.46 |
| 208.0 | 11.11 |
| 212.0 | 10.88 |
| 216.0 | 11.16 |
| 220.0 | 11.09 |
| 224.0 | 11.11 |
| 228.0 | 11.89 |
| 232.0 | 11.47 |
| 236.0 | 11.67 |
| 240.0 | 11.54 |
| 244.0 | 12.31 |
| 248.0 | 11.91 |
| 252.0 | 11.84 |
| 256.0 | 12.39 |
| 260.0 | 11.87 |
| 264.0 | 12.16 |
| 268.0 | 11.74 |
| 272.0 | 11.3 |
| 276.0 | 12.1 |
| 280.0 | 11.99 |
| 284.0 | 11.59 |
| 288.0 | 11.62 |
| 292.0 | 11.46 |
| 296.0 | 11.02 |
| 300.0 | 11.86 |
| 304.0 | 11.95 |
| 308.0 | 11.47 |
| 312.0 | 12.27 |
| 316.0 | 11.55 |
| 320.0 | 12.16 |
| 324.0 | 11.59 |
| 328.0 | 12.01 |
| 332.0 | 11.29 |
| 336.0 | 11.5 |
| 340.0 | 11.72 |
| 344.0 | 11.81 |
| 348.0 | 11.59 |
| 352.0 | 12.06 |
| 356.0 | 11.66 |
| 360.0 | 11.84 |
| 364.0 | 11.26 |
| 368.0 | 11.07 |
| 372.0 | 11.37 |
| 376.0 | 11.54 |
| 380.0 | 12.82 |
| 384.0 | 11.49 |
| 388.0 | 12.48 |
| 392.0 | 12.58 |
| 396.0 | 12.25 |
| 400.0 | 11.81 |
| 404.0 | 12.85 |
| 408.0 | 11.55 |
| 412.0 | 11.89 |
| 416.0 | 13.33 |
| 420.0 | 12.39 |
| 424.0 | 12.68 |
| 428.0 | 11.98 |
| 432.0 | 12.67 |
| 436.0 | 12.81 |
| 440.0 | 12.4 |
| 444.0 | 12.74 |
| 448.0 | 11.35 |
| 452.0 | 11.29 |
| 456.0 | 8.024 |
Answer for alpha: -3.0 deg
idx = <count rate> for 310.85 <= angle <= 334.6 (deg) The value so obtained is 11.8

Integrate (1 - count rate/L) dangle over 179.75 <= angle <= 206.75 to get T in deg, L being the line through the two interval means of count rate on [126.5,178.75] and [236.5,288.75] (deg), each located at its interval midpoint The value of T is 1.8 deg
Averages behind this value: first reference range 11.3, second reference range 11.9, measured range 10.7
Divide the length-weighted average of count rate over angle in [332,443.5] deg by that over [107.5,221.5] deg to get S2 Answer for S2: 1.08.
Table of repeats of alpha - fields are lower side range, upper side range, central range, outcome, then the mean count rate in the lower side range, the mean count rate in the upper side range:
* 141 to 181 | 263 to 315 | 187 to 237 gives 1.7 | 11.2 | 11.7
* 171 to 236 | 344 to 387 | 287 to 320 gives -0.7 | 11.1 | 11.7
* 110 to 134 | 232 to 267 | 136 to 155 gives 0.7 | 11.4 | 11.9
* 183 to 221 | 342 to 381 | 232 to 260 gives -2.2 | 10.8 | 11.7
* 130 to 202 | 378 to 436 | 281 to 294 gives 0.2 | 11.1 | 12.4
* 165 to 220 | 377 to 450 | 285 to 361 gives 0.4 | 11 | 12.3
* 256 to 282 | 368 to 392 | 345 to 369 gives 0.6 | 11.9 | 11.9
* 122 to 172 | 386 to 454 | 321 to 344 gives 0.6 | 11.3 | 12.3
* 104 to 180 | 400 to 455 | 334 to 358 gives 0.4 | 11.3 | 12.2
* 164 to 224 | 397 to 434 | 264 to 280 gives -0.5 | 11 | 12.3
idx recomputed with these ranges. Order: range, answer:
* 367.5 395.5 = 12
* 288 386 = 11.7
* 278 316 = 11.7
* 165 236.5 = 11.1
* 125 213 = 11.1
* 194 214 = 10.8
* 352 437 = 12.1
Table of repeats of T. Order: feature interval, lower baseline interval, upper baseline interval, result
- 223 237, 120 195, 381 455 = -0.1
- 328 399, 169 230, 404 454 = 0.8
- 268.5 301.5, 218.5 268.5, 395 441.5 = 0.8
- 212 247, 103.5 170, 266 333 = 0.1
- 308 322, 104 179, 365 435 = -0.1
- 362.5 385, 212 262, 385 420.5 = 1.1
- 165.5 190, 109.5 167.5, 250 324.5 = 0.6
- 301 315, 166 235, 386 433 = -0.2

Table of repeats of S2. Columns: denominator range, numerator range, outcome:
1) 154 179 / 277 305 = 1.04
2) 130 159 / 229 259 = 1.05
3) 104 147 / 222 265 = 1.05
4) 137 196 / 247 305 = 1.06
